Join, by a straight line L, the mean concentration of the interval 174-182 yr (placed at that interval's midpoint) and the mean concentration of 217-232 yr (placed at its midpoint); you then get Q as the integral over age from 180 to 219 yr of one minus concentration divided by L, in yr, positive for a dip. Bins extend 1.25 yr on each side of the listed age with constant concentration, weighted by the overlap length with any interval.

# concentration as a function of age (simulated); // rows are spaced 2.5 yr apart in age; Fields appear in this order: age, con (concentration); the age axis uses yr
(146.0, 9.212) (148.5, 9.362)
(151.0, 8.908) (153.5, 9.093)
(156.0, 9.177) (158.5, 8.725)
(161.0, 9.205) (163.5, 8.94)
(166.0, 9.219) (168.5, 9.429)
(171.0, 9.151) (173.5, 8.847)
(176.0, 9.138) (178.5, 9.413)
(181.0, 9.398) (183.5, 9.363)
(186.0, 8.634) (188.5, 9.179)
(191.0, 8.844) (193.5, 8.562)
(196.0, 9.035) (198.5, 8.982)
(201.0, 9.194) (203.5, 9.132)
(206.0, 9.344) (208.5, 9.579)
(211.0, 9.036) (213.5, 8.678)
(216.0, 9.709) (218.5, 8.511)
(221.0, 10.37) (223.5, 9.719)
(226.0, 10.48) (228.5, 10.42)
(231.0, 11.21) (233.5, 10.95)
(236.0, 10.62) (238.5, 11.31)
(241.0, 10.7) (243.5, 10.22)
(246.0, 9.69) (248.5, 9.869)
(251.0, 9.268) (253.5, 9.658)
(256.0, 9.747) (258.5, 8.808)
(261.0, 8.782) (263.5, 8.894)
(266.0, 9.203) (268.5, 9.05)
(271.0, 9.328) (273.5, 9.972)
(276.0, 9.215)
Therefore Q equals 2.3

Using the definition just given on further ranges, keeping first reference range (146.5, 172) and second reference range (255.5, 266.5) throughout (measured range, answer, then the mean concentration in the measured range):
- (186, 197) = 0.27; 8.87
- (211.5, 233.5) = -2.07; 9.92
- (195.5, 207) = -0.07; 9.14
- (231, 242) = -2.28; 10.9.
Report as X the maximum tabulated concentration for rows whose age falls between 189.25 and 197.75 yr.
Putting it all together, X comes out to 9.035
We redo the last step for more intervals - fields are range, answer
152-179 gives 9.429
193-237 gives 11.21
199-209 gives 9.579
